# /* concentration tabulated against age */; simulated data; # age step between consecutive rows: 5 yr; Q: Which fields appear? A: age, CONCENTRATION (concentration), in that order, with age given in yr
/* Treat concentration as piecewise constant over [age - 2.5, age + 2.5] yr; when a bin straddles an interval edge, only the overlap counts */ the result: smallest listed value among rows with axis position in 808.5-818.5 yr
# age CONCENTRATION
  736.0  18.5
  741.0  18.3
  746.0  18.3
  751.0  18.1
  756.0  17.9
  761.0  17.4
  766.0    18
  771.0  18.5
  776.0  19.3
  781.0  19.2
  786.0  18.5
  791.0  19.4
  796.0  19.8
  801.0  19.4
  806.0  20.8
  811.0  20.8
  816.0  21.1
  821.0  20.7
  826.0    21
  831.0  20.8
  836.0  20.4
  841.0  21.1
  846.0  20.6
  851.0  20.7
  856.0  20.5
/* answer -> 20.8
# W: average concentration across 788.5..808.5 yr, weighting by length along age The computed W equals 19.9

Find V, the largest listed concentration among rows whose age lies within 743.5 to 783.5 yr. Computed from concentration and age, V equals 19.3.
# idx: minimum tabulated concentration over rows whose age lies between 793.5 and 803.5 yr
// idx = 19.4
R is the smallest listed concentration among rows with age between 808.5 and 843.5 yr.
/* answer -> 20.4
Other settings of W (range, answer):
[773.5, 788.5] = 19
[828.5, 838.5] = 20.6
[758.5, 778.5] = 18.3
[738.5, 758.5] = 18.1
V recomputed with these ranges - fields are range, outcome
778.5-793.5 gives 19.4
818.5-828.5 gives 21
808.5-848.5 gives 21.1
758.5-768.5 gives 18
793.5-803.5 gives 19.8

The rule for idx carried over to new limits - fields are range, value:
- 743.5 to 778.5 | 17.4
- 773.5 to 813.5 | 18.5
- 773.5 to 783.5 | 19.2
